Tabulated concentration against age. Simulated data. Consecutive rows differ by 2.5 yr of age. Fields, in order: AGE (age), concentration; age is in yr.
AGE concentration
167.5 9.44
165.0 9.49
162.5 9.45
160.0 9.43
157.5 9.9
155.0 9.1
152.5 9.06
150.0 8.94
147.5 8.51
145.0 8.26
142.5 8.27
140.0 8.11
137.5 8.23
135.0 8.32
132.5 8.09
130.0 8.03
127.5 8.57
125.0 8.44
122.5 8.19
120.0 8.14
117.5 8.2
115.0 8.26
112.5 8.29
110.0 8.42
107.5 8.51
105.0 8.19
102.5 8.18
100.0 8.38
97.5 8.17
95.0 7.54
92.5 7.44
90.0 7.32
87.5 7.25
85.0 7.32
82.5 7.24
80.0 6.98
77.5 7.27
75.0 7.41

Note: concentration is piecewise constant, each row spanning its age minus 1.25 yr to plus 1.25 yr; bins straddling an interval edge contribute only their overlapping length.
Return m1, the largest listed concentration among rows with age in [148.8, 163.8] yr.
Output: 9.9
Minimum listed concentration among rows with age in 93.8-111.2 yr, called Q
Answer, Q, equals 7.54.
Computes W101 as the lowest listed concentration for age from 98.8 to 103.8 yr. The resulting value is 8.18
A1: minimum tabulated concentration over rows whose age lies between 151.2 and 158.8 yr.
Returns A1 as 9.06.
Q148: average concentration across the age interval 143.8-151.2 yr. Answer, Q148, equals 8.57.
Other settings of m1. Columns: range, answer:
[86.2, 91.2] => 7.32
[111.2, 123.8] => 8.29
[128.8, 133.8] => 8.09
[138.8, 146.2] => 8.27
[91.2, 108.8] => 8.51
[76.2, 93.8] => 7.44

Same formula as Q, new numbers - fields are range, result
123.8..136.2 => 8.03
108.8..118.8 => 8.2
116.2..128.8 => 8.14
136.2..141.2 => 8.11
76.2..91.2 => 6.98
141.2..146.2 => 8.26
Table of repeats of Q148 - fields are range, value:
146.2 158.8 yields 9.1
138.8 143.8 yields 8.19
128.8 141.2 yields 8.16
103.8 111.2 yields 8.37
